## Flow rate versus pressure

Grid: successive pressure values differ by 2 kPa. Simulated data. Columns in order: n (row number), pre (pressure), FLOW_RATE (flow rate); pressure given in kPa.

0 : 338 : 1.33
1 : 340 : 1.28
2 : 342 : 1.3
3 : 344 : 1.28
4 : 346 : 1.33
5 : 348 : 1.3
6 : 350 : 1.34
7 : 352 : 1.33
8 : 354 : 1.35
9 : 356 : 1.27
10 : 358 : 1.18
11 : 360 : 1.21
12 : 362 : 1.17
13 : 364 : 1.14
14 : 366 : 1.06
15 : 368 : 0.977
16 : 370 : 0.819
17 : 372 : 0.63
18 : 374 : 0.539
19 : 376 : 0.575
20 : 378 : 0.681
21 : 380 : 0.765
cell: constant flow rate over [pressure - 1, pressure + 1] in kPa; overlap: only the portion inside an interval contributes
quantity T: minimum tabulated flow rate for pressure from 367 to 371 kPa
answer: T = 0.819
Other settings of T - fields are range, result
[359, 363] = 1.17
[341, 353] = 1.28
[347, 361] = 1.18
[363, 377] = 0.539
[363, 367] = 1.06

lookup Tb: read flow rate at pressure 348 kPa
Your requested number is 1.3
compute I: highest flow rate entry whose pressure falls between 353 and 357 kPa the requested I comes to 1.35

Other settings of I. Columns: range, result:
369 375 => 0.819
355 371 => 1.27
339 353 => 1.34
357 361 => 1.21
